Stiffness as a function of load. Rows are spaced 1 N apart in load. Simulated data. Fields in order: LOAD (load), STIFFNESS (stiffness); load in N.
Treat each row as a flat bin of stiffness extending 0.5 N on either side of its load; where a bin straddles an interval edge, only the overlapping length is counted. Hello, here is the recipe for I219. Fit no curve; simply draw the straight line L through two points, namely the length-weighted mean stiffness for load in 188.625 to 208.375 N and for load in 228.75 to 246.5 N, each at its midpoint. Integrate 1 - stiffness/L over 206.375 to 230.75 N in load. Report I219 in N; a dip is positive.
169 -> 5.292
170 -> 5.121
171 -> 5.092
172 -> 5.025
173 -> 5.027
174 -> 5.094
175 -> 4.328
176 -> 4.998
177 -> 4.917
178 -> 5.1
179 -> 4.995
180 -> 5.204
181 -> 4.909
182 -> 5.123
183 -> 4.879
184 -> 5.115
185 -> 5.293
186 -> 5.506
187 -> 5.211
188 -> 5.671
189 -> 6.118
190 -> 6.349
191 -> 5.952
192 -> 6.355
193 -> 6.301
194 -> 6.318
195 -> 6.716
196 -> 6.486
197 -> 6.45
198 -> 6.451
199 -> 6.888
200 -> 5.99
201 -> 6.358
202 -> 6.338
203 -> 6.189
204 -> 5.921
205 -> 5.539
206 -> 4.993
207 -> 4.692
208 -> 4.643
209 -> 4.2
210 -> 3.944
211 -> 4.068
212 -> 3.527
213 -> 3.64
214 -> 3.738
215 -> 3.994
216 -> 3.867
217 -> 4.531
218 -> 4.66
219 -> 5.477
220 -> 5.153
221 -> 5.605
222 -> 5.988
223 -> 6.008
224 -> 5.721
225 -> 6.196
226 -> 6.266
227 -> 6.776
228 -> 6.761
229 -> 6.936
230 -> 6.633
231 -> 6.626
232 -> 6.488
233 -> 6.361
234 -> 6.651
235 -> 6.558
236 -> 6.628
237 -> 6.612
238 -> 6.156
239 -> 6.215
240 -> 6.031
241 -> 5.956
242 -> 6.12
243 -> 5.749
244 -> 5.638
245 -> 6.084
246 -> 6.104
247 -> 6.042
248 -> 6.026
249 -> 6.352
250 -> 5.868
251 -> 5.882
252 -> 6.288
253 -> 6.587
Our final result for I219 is 4.14 N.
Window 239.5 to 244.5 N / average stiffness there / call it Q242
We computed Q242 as 5.9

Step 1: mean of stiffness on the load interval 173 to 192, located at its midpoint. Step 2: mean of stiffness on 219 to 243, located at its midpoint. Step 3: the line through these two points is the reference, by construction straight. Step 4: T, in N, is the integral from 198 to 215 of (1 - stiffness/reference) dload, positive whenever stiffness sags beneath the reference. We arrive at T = 2.0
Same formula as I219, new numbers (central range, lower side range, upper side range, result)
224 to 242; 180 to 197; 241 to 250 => -1.5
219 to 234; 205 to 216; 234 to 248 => -2.9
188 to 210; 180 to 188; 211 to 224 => -4.2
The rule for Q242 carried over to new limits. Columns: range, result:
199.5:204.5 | 6.16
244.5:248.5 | 6.06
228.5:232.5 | 6.67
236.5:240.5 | 6.25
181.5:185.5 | 5.1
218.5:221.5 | 5.41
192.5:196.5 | 6.46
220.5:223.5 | 5.87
